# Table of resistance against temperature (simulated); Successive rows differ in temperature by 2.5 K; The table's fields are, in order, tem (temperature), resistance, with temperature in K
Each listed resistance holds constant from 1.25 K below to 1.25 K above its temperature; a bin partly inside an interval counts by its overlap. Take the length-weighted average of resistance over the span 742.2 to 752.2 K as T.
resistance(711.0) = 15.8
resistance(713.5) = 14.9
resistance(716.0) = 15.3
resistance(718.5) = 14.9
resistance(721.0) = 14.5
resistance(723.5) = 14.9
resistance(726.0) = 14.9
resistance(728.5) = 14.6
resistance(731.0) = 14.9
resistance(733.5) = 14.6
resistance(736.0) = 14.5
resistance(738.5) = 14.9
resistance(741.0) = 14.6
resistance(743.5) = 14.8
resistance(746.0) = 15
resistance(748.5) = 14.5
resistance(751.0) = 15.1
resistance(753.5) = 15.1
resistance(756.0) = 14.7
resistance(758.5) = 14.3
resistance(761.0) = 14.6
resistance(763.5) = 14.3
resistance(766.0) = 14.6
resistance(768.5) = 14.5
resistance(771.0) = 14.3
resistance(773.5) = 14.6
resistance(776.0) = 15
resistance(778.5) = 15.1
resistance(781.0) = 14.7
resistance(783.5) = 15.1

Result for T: 14.8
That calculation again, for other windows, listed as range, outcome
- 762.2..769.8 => 14.5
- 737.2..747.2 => 14.8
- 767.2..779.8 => 14.7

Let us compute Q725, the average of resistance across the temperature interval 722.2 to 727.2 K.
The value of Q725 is 14.9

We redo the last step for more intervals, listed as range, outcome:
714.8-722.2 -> 14.9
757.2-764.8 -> 14.4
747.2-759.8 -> 14.7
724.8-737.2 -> 14.7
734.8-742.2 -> 14.7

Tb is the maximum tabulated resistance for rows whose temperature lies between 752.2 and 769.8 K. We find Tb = 15.1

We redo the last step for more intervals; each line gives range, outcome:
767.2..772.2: 14.5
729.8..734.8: 14.9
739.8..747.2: 15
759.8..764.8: 14.6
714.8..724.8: 15.3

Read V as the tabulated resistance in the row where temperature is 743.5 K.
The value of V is 14.8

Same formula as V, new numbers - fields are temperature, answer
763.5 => 14.3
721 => 14.5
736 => 14.5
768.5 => 14.5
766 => 14.6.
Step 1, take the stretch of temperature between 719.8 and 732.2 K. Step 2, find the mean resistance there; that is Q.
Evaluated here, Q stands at 14.8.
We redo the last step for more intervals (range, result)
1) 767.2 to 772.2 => 14.4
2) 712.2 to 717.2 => 15.1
